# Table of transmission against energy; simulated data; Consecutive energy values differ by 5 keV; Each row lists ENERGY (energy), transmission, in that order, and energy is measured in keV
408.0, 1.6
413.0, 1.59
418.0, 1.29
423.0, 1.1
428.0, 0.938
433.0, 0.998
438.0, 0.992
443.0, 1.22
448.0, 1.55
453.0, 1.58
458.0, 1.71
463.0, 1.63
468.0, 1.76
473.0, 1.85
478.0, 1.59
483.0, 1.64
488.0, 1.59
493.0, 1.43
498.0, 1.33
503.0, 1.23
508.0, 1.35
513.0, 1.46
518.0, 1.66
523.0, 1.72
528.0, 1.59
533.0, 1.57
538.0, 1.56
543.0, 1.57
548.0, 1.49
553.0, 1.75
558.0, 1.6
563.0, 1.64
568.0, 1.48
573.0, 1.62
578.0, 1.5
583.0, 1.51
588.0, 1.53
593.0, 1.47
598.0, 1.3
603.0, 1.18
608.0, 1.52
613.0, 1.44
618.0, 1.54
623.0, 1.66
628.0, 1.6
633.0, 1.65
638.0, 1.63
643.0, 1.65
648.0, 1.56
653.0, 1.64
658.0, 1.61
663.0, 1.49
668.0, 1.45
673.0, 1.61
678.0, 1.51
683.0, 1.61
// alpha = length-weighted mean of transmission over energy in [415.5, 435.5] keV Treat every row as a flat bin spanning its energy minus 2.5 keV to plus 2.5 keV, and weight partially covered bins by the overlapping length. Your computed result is 1.08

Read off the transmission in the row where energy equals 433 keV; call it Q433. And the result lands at 0.998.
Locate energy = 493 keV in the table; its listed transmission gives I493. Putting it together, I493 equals 1.43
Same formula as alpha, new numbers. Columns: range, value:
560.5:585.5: 1.55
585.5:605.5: 1.37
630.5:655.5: 1.63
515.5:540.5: 1.62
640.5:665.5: 1.59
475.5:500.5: 1.52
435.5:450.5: 1.25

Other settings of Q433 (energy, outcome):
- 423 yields 1.1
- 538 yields 1.56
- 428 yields 0.938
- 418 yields 1.29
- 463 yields 1.63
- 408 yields 1.6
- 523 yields 1.72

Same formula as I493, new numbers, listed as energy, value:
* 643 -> 1.65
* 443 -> 1.22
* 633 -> 1.65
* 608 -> 1.52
